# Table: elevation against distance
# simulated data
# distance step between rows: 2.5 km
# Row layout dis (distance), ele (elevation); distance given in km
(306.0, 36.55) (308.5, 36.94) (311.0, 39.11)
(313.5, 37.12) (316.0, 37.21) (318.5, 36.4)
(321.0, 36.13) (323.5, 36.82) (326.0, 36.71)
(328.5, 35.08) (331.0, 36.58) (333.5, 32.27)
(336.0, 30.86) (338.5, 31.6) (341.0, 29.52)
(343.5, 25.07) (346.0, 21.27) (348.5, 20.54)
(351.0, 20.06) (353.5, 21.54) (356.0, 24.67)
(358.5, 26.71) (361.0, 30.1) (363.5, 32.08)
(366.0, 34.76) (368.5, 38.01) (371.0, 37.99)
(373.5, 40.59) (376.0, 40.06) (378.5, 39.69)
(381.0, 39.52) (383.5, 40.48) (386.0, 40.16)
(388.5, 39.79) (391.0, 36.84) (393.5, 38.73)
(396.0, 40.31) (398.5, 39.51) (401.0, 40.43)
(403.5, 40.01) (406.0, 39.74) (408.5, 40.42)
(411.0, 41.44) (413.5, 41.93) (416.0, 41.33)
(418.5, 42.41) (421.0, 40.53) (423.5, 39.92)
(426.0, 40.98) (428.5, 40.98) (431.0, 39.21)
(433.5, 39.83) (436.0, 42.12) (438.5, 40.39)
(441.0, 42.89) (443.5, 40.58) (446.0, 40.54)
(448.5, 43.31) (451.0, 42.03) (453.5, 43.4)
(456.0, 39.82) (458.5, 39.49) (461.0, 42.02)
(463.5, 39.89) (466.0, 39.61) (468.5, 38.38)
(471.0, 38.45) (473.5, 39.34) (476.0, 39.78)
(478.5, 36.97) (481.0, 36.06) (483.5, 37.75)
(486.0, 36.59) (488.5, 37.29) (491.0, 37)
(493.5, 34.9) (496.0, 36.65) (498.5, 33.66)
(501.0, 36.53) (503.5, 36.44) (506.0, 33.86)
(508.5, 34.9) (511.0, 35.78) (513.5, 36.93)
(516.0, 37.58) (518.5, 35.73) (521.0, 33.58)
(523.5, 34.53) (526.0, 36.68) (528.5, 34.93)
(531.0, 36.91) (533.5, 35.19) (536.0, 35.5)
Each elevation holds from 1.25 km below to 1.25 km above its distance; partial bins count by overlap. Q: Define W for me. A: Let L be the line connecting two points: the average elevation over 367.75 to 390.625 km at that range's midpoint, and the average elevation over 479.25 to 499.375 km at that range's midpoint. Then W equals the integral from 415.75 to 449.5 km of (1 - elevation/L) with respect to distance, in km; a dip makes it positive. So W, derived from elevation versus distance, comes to -2.75 km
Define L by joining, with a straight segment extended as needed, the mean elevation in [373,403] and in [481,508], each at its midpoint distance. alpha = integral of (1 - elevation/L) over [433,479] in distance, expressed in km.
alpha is -3.9 km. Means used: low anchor 39.7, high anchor 36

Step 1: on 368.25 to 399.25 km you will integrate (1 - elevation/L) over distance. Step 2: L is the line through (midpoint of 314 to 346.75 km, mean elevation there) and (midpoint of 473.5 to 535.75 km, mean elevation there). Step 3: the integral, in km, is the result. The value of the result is -5.0 km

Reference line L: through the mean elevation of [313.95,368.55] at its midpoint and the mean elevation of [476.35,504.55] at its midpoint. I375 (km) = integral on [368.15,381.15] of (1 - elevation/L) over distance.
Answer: -3.1 km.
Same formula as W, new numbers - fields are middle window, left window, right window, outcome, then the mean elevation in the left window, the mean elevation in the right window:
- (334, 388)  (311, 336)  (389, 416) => 8.79 km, 35.9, 40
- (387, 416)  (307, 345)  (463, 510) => -3.54 km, 34.4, 37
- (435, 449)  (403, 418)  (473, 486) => -0.73 km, 40.9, 37.8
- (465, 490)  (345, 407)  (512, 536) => -1.84 km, 34.6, 35.8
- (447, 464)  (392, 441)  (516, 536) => -1.18 km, 40.6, 35.5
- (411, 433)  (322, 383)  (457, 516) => -3.93 km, 31.9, 37.3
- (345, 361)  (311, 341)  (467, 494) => 5.61 km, 35.1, 37.6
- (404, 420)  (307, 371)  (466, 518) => -3.31 km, 31.6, 36.8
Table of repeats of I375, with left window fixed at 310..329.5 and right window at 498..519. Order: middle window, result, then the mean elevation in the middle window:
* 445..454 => -1.5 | 42.3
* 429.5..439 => -1.1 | 40.4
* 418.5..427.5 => -1.1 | 40.8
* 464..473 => -0.7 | 38.9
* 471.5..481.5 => -0.6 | 38.2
